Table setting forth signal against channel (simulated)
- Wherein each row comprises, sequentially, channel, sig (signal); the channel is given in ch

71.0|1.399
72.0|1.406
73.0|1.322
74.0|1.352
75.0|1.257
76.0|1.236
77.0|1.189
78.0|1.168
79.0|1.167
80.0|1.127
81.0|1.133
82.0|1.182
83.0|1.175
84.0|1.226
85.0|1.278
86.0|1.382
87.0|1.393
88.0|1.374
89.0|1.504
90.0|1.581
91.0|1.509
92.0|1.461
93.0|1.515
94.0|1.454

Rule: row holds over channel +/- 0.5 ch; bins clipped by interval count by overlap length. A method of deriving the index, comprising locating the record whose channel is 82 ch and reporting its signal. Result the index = 1.182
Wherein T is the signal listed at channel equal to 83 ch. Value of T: 1.175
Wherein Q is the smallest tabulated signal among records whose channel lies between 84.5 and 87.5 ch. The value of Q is 1.278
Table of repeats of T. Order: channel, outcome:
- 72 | 1.406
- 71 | 1.399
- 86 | 1.382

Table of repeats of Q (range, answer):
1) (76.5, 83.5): 1.127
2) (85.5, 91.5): 1.374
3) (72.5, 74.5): 1.322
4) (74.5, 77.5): 1.189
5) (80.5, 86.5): 1.133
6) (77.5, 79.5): 1.167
